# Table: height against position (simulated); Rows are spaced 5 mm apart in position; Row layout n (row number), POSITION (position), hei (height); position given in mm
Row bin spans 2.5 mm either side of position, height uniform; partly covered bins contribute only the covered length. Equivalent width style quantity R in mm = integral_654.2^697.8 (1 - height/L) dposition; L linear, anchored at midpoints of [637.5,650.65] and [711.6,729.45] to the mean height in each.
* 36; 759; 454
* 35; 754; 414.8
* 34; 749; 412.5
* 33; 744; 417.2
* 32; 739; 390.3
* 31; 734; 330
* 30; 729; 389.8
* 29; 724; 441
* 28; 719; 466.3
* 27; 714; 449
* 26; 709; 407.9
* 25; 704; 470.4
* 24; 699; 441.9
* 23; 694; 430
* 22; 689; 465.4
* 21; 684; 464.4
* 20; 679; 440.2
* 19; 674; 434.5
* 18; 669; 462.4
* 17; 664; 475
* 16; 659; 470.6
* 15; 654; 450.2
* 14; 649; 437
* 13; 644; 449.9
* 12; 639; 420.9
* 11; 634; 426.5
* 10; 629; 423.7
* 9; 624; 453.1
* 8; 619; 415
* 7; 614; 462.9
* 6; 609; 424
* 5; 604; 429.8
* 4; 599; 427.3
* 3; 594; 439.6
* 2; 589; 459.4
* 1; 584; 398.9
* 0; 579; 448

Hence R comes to -1.6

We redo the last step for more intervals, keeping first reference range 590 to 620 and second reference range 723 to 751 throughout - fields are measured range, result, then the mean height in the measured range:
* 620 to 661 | -1.5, 440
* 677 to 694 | -1.8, 453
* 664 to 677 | -1.2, 453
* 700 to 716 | -1.5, 442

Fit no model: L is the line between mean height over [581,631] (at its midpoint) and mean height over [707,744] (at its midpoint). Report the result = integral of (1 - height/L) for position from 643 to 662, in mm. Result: -1.2 mm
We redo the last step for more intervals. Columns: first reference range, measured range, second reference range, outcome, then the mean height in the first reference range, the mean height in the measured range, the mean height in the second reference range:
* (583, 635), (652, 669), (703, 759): -1.53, 434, 465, 417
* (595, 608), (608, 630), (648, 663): 0.03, 429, 437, 456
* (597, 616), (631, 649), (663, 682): 0.44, 436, 433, 452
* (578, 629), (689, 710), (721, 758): -1.58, 435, 443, 402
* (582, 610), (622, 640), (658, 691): 0.48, 431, 431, 458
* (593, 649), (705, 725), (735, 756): -1.60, 434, 443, 403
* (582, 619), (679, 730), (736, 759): -3.14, 434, 444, 412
